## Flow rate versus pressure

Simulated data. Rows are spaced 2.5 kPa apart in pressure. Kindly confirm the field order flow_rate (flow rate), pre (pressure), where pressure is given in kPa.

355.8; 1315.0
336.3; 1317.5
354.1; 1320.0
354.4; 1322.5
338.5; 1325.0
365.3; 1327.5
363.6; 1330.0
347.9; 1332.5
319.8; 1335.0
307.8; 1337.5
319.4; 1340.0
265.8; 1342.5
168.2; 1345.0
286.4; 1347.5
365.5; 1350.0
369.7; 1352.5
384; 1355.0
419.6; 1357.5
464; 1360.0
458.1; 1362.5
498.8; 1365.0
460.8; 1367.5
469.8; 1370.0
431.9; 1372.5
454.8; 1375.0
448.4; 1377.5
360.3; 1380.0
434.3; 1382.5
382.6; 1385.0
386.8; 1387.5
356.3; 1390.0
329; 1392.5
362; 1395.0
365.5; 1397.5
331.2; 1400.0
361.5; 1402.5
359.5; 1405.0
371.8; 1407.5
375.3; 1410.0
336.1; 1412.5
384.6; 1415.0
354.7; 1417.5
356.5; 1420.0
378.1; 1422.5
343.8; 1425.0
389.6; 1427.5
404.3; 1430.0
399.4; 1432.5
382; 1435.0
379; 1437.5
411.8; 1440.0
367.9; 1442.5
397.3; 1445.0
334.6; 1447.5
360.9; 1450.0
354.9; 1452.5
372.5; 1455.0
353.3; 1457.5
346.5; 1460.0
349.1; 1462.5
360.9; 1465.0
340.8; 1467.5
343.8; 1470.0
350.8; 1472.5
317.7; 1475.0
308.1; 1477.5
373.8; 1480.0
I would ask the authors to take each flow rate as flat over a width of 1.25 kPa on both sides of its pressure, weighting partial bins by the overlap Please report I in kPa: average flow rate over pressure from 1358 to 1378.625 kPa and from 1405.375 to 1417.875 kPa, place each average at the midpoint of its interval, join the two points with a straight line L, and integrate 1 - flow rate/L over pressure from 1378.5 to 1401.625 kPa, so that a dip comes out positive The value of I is 2.5 kPa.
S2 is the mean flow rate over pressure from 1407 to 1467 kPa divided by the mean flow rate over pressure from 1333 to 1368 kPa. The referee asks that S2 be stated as 1.0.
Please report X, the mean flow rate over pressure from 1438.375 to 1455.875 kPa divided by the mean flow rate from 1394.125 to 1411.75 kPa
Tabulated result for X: 1.03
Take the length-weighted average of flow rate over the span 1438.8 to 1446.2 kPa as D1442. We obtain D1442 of 392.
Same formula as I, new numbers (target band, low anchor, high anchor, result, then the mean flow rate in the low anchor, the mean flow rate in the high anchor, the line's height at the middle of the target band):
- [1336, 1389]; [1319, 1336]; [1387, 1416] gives -4.91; 349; 359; 354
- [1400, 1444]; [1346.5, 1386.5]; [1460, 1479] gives 0.33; 419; 340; 376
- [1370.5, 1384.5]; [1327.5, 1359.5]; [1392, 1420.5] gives -3.25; 331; 358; 346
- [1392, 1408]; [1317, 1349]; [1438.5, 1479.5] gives -0.82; 317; 355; 337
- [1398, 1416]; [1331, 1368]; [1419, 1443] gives 0.75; 360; 382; 376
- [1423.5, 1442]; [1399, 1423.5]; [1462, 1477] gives -1.69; 361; 342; 354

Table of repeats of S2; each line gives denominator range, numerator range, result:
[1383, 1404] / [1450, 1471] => 0.98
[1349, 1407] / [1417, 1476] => 0.91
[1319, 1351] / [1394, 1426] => 1.13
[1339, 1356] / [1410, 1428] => 1.18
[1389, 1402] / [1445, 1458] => 1.03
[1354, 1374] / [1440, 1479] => 0.79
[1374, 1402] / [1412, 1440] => 0.99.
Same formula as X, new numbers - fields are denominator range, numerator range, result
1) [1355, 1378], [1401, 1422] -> 0.80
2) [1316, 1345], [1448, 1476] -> 1.07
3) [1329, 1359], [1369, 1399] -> 1.21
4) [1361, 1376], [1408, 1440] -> 0.81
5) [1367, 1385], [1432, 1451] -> 0.88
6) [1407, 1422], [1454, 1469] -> 0.97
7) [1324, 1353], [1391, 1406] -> 1.11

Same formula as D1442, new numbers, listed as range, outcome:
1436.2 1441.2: 395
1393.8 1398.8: 363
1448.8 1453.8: 358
